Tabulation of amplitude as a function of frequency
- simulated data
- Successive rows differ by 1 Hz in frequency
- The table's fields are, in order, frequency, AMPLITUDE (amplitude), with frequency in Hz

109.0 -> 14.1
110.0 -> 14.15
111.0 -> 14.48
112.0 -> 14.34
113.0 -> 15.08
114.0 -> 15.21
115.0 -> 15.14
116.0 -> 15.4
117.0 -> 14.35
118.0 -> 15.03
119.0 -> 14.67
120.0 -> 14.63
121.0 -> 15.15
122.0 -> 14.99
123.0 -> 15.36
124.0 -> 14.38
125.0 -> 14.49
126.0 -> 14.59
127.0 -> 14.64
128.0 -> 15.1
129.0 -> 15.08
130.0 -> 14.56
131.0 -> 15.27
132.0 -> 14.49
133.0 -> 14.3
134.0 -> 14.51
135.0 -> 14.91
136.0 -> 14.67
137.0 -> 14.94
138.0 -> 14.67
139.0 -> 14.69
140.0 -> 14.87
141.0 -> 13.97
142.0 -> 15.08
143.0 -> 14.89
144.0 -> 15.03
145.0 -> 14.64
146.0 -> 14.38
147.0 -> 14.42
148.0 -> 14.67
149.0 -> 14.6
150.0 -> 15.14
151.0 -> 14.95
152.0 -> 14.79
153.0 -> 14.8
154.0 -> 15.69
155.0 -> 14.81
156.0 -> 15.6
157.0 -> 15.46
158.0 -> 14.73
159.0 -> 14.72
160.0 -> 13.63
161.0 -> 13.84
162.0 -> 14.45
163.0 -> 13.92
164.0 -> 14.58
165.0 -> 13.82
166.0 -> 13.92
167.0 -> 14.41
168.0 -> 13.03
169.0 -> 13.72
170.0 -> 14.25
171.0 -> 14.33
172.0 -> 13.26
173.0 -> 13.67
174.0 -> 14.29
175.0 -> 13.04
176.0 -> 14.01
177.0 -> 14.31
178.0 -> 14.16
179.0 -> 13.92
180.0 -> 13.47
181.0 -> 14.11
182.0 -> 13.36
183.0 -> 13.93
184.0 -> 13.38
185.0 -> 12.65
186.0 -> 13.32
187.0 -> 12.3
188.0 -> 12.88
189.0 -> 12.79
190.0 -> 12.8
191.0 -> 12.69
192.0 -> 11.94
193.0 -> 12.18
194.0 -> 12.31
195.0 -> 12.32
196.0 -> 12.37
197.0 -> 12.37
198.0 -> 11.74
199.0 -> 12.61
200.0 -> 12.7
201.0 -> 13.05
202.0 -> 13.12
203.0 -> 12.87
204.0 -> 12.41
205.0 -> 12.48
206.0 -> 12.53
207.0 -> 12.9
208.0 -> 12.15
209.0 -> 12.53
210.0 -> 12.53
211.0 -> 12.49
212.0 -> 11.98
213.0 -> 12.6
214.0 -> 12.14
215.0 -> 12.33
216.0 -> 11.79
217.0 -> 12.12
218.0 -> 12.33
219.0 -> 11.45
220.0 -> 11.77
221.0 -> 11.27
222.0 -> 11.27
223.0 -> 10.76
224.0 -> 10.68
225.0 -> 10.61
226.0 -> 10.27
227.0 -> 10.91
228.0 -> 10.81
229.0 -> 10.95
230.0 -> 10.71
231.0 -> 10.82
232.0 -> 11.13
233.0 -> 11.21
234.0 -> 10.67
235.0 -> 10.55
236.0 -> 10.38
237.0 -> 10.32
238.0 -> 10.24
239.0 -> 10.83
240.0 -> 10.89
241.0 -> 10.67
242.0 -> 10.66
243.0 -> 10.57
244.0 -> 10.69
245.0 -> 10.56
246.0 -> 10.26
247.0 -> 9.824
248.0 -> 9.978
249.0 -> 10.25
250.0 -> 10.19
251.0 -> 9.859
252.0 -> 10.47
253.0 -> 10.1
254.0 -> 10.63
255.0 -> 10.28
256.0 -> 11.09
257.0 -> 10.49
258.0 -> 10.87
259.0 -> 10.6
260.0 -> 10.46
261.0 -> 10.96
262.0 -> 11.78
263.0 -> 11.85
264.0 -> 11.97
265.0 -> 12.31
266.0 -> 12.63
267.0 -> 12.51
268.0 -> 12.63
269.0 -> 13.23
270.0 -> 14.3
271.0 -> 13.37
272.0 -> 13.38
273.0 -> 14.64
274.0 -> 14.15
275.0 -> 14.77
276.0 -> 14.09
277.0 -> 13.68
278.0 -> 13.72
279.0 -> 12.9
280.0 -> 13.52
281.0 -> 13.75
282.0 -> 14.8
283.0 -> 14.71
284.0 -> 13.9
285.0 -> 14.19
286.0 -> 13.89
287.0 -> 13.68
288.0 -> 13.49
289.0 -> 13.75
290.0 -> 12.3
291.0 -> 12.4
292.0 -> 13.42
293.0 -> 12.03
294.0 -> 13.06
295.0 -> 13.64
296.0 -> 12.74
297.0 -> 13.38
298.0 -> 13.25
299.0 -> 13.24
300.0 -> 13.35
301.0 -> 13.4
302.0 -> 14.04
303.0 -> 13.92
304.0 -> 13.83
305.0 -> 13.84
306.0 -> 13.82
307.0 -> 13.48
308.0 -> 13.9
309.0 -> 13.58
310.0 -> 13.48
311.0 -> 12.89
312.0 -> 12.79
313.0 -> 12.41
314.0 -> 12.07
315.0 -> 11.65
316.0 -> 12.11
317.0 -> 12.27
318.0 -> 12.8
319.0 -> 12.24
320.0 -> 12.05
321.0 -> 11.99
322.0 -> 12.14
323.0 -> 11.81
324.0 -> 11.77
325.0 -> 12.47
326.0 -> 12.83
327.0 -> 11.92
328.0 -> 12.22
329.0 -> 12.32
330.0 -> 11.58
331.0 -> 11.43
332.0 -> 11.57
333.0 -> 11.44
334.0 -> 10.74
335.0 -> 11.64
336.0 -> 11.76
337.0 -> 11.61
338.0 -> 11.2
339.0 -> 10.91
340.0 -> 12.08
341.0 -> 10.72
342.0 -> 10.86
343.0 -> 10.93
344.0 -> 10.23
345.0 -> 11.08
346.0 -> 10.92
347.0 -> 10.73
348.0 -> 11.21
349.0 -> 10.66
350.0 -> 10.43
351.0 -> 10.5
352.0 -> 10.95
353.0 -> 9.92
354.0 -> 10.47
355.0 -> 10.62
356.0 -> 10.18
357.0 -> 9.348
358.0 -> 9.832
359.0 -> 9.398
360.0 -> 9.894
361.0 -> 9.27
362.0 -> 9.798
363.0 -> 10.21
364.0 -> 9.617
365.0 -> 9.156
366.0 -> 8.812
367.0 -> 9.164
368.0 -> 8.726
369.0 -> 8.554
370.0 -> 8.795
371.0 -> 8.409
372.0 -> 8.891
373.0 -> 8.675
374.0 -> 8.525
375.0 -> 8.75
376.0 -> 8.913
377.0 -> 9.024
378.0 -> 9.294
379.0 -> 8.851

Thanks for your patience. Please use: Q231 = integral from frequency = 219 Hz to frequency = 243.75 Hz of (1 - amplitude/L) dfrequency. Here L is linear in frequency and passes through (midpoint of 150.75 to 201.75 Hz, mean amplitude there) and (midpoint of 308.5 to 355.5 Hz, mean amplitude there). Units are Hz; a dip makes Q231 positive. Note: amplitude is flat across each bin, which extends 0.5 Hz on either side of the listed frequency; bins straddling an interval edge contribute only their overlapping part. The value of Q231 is 4.1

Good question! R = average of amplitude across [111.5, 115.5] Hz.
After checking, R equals 14.9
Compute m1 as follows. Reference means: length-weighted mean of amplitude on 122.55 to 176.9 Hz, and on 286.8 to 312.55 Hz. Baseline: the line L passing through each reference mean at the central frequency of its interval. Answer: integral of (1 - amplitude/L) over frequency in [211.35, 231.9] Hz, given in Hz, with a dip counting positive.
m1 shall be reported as 3.8 Hz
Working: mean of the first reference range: 14.5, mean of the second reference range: 13.3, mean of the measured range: 11.4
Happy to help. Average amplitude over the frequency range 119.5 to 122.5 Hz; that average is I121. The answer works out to 14.9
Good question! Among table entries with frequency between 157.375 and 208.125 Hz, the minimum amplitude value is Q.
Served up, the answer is 11.74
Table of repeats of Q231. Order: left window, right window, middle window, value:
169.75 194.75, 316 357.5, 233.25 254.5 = 3.6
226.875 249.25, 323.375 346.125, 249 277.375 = -3.0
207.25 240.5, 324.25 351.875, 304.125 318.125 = -2.0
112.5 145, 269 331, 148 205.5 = 2.9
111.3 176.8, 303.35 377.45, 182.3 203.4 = 1.6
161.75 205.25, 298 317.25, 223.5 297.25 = 7.2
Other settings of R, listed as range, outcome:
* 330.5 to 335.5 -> 11.4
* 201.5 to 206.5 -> 12.7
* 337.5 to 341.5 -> 11.2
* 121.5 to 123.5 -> 15.2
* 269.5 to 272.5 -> 13.7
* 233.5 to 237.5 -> 10.5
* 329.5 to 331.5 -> 11.5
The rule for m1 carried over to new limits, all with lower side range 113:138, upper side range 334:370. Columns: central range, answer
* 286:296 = -1.4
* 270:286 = -3.0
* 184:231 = 4.0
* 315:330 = -1.8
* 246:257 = 1.8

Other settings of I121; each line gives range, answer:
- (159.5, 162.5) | 14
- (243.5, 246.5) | 10.5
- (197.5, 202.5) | 12.6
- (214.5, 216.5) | 12.1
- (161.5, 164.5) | 14.3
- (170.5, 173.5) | 13.8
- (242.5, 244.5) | 10.6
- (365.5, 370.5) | 8.81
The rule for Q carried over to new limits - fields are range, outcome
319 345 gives 10.23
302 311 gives 12.89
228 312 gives 9.824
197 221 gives 11.27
